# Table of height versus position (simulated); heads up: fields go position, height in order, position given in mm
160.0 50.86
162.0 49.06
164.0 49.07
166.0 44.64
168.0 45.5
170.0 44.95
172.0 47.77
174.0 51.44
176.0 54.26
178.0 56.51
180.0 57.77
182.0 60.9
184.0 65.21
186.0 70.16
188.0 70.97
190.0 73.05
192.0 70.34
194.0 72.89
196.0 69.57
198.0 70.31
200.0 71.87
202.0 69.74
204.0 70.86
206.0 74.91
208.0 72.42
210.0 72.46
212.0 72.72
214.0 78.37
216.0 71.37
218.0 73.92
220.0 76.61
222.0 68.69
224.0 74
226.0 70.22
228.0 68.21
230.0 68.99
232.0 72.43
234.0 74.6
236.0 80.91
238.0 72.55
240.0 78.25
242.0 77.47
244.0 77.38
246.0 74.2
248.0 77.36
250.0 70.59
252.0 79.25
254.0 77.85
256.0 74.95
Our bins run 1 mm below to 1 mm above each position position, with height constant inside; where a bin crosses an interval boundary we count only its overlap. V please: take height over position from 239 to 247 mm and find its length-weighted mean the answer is 76.8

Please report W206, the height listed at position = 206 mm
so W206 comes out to 74.91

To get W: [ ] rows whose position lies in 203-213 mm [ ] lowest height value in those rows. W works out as 70.86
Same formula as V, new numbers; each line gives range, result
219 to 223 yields 72.7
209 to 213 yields 72.6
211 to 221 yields 74.6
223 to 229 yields 70.8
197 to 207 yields 71.5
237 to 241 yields 75.4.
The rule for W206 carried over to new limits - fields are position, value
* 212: 72.72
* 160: 50.86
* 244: 77.38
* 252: 79.25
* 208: 72.42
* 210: 72.46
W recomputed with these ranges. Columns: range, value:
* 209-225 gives 68.69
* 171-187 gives 47.77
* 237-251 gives 70.59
